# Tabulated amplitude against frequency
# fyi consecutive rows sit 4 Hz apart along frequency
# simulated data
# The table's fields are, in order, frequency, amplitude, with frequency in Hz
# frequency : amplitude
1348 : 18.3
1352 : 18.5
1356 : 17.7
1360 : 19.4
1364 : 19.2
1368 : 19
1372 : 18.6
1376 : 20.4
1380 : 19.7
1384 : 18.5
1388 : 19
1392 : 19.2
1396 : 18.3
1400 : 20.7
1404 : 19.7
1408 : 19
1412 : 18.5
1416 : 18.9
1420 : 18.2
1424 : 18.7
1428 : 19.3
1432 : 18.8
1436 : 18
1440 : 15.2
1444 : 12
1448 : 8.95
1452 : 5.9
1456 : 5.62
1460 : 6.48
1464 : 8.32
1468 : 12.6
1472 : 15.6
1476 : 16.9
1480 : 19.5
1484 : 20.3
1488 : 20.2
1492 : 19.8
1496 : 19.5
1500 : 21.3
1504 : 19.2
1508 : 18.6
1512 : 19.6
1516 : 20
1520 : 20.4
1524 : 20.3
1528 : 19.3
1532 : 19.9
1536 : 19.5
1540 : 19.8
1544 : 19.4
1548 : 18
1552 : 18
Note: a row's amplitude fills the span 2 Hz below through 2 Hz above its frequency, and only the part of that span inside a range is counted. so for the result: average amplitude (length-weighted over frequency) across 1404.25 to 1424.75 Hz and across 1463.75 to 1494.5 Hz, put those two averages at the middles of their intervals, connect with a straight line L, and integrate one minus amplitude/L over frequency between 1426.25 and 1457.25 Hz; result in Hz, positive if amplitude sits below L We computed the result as 8.6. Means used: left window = 18.7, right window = 17.2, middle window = 13.1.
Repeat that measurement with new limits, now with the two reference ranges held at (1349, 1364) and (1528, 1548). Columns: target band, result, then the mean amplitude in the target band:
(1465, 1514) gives 2.2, 18.4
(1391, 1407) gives -0.6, 19.5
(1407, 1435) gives 0.3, 18.7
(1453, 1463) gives 6.7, 6.26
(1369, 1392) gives -0.6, 19.2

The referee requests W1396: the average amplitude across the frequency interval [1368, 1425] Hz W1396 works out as 19.1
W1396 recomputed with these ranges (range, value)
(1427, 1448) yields 15.8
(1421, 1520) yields 16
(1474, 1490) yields 19.2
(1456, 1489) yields 14.3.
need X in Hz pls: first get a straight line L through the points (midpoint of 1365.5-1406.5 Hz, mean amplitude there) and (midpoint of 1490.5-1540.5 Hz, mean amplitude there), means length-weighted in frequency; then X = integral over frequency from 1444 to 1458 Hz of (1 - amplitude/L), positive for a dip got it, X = 8.6 Hz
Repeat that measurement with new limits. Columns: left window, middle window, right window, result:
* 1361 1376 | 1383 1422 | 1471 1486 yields -0.28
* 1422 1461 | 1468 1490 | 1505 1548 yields -2.72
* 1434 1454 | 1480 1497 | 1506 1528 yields -3.29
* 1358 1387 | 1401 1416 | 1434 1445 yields -1.75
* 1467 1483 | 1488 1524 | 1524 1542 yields -3.15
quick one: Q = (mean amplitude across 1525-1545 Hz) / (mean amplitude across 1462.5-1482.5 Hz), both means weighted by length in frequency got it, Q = 1.32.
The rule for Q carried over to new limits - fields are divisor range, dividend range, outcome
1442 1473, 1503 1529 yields 2.13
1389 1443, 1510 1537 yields 1.07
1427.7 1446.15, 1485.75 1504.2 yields 1.23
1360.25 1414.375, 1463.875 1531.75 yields 0.97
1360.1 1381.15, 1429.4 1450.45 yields 0.75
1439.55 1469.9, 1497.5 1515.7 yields 2.17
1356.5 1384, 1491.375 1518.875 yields 1.03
